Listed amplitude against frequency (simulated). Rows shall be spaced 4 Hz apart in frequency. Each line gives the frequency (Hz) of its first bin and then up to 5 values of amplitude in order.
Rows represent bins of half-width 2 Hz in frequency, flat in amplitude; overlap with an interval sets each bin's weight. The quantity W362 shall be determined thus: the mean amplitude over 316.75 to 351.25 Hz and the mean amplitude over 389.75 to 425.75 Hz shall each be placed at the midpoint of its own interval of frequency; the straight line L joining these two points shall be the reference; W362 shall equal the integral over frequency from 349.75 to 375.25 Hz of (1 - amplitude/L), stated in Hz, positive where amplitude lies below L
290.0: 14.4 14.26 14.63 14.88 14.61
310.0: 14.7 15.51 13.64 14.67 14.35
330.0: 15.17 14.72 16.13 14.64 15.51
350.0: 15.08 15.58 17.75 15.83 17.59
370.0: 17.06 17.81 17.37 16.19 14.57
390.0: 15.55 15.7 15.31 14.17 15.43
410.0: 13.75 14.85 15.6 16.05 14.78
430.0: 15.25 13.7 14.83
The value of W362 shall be -3.00 Hz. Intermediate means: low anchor 14.9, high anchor 15.1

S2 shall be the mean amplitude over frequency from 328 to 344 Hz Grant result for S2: 15.2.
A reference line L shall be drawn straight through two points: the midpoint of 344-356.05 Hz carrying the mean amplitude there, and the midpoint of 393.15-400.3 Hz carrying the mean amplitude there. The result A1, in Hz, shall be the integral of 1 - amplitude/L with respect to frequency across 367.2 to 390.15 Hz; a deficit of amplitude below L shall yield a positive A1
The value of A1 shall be -1.7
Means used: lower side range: 15.4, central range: 16.5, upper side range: 15.4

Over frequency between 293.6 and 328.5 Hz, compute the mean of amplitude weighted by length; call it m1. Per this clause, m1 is 14.6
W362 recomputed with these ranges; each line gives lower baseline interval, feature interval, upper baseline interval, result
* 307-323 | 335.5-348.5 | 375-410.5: -0.4 Hz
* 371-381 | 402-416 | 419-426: 1.3 Hz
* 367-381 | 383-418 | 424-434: 2.4 Hz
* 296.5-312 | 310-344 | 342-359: 0.8 Hz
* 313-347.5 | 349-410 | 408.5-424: -4.0 Hz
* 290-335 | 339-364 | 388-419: -1.6 Hz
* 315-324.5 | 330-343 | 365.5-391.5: -0.2 Hz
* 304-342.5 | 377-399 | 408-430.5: -1.1 Hz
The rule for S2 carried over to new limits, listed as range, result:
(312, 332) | 14.7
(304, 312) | 14.7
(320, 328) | 14.5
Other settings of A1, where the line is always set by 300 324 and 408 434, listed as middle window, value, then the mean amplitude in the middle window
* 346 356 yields -0.4 Hz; 15.4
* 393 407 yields -0.2 Hz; 15.1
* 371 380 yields -1.6 Hz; 17.5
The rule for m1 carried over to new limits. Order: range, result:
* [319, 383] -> 15.9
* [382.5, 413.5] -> 15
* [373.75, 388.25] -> 16.3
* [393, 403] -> 15.1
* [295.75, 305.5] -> 14.7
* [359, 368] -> 16.8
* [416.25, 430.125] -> 15.4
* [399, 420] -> 14.8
